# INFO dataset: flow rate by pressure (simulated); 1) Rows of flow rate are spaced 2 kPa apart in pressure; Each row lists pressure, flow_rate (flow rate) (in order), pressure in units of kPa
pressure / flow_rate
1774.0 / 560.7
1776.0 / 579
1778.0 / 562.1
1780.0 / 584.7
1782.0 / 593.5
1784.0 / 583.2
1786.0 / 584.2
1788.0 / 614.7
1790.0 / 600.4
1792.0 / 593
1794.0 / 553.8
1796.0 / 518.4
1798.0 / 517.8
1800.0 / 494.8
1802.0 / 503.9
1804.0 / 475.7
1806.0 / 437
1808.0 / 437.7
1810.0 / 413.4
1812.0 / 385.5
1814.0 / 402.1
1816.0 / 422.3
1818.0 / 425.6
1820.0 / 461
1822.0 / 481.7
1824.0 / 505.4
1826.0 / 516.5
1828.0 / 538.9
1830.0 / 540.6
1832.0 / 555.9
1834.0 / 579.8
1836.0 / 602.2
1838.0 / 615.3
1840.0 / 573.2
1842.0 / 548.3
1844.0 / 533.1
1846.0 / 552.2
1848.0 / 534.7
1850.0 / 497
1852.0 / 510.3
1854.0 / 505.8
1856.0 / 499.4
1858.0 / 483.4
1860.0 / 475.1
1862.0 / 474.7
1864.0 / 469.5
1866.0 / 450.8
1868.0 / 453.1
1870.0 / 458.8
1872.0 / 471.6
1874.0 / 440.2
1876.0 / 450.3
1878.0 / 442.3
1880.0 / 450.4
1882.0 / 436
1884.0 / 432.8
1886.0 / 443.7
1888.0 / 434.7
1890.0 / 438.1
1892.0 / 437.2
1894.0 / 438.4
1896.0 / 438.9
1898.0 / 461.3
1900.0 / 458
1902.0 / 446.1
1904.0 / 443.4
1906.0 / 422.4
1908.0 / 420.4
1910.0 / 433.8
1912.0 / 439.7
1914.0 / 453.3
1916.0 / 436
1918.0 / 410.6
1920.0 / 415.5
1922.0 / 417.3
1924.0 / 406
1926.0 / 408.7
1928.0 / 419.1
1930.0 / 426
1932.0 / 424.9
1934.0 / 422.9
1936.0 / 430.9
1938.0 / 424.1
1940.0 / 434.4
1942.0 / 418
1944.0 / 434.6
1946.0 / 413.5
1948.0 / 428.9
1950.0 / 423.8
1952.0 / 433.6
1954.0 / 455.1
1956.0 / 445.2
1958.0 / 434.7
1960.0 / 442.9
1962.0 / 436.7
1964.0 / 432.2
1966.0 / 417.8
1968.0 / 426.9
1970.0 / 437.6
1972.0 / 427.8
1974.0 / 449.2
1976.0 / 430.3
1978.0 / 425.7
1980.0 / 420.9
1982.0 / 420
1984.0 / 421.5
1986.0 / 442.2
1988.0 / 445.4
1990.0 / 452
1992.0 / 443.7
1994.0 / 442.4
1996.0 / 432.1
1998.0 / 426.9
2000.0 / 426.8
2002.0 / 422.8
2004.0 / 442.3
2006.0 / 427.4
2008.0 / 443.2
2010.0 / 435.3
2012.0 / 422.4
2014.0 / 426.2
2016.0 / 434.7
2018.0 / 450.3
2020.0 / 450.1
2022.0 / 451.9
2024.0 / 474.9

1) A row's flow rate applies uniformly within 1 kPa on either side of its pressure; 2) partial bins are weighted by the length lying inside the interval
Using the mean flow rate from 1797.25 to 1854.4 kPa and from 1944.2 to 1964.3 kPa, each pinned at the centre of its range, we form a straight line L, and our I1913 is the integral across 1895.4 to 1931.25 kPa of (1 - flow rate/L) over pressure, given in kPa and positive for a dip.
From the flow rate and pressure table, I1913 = 2.0 kPa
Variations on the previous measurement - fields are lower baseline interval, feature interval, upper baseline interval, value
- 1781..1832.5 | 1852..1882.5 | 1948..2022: 1.0 kPa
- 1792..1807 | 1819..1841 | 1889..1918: -2.5 kPa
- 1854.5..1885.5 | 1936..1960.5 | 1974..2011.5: 0.6 kPa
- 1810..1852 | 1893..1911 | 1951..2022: 1.4 kPa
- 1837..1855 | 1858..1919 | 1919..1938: 4.0 kPa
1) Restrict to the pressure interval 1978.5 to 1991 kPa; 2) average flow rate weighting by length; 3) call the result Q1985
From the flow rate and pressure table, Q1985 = 433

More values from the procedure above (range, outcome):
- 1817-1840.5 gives 532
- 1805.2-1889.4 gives 484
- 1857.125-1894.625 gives 452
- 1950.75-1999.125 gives 435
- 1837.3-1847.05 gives 563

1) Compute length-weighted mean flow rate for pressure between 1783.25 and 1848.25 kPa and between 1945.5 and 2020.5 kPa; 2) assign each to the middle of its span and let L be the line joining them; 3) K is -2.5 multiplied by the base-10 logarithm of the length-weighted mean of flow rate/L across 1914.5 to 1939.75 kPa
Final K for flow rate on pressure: 0.10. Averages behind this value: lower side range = 518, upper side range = 434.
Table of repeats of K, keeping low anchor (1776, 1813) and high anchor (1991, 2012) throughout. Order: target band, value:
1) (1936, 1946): 0.08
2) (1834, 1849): -0.12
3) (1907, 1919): 0.10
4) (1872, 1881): 0.10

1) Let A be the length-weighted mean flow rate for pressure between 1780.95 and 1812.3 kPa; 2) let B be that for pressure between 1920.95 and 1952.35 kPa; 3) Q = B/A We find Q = 0.8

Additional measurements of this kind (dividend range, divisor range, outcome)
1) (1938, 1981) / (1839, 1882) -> 0.88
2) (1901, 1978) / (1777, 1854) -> 0.82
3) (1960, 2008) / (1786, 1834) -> 0.87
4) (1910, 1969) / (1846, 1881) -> 0.90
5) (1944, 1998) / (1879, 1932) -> 1.00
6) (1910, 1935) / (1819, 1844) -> 0.78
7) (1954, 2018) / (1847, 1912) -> 0.95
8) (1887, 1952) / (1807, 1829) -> 0.95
